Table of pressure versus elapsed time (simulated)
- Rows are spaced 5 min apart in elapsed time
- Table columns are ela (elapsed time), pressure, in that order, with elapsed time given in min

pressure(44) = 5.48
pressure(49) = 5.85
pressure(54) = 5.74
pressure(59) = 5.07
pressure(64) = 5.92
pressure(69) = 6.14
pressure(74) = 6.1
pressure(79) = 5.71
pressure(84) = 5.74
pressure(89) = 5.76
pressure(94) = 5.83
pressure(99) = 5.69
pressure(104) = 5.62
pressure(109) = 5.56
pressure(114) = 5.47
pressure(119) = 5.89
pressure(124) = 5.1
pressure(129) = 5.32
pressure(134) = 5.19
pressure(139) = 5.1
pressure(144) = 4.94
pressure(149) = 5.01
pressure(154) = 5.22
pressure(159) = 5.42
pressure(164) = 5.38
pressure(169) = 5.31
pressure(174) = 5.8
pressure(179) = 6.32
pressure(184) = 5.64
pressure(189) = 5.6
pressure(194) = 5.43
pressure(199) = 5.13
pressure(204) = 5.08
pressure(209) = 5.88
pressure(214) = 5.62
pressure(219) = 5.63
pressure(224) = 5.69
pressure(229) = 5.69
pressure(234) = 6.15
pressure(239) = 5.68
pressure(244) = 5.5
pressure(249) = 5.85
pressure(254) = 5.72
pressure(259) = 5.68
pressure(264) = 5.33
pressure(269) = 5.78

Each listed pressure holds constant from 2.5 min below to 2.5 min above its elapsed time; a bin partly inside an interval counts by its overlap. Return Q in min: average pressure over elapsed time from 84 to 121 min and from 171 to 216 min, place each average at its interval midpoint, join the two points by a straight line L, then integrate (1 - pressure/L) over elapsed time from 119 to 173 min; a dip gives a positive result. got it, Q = 3.8 min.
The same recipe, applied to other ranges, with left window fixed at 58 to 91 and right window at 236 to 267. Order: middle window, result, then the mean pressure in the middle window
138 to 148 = 1.3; 5.01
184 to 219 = 1.3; 5.48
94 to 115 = 0.6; 5.62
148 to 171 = 1.8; 5.28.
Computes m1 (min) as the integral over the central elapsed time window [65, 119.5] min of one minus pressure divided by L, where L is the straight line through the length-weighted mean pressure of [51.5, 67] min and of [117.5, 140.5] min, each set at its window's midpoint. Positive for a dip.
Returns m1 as -3.1 min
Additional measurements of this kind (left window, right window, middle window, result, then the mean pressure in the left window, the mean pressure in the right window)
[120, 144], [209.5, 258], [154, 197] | -1.3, 5.2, 5.73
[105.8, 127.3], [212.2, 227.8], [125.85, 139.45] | 0.8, 5.5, 5.65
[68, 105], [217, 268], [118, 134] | 1.2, 5.82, 5.7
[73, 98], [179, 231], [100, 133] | 1.5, 5.8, 5.58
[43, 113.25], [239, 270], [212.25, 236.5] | -0.5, 5.73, 5.64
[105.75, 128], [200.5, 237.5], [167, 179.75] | -0.4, 5.5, 5.66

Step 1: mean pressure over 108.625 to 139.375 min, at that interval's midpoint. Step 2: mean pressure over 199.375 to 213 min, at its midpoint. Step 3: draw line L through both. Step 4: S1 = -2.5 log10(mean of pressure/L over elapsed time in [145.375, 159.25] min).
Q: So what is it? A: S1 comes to 0.05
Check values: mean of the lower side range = 5.38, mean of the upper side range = 5.44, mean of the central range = 5.16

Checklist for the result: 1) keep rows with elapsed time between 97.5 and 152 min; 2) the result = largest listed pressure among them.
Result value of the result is 5.89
